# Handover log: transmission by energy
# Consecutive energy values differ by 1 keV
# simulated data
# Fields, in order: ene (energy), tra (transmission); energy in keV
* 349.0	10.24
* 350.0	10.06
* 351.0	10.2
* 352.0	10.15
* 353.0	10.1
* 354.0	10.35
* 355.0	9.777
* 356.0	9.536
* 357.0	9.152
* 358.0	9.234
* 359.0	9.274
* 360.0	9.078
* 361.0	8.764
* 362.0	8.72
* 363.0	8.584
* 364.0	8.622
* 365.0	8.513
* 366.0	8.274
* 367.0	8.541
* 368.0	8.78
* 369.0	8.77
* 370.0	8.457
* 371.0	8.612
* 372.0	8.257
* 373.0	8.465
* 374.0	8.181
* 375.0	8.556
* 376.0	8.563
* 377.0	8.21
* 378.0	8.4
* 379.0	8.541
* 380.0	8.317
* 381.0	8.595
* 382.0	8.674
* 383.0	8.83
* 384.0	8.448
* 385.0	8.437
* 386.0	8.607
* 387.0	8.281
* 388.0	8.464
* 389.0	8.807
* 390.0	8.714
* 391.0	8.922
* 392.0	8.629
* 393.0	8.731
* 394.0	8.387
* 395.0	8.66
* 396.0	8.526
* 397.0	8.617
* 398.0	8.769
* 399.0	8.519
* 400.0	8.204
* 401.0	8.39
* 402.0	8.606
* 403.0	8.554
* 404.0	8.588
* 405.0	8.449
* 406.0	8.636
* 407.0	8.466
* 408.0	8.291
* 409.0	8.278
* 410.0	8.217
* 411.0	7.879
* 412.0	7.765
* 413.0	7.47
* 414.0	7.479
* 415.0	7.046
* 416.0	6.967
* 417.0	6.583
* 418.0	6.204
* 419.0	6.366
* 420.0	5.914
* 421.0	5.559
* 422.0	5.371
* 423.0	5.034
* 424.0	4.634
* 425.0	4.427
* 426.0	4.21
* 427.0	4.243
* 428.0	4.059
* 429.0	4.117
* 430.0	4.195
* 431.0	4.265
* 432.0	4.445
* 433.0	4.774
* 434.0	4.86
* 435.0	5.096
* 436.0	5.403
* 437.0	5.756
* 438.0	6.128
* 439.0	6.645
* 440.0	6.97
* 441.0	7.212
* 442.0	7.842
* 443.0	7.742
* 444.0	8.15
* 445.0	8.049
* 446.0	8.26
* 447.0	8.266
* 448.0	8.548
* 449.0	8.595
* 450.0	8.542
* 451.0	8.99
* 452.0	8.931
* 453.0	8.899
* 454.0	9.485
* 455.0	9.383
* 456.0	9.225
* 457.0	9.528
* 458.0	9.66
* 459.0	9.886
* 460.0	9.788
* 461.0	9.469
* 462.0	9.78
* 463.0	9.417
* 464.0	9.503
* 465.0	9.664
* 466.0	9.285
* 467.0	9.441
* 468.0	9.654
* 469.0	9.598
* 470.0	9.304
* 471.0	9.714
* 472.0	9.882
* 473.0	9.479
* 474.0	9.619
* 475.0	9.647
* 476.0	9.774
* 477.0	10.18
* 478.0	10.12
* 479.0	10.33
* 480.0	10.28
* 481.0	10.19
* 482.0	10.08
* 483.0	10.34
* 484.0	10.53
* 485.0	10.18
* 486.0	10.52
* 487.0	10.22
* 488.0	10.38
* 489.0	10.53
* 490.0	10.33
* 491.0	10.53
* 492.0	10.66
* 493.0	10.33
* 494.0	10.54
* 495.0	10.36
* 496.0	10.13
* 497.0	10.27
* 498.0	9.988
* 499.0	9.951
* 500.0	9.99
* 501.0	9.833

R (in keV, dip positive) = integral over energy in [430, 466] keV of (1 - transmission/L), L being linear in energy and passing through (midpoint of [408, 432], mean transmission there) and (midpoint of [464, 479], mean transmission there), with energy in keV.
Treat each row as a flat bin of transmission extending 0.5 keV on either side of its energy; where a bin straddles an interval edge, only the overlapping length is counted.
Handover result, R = 0.8 keV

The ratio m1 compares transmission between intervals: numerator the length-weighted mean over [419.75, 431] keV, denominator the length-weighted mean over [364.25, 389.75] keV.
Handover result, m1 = 0.5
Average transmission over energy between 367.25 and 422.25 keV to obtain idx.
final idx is 8.14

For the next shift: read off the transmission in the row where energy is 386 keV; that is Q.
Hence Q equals 8.607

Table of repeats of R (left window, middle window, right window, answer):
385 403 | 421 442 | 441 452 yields 8.0 keV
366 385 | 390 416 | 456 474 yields 1.5 keV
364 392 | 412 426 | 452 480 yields 4.6 keV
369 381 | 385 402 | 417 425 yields -3.0 keV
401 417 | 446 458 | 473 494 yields 0.4 keV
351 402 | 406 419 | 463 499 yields 2.3 keV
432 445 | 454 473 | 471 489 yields -2.1 keV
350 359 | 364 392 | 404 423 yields 0.8 keV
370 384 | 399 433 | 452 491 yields 9.1 keV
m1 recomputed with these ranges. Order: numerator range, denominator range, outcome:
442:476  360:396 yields 1.07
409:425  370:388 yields 0.77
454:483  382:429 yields 1.30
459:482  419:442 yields 1.86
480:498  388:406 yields 1.20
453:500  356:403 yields 1.15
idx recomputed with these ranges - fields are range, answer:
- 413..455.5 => 6.53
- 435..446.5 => 7.02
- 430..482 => 8.48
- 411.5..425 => 6.27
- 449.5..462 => 9.33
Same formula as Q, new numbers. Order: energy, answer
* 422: 5.371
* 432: 4.445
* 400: 8.204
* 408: 8.291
